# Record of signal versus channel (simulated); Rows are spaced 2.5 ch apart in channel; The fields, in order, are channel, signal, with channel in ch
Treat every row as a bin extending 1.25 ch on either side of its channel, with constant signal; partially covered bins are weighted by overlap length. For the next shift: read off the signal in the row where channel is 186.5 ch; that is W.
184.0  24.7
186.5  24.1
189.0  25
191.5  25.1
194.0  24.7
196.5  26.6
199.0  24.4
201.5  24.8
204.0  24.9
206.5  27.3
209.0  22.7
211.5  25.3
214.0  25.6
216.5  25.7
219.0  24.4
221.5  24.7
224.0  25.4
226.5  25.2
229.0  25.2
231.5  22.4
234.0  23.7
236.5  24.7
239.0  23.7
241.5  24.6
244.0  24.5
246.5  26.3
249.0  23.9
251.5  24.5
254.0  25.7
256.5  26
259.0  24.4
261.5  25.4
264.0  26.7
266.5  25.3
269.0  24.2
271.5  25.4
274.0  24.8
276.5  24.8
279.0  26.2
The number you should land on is 24.1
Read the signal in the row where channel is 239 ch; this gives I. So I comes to 23.7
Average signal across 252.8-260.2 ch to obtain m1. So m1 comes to 25.4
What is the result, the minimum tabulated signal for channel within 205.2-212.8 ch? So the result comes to 22.7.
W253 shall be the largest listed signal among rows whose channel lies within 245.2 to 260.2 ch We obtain 26.3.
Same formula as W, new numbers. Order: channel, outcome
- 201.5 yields 24.8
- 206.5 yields 27.3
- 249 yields 23.9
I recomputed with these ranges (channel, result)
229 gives 25.2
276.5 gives 24.8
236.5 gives 24.7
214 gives 25.6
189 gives 25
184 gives 24.7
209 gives 22.7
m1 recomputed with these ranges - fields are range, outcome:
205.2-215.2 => 25.2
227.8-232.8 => 23.8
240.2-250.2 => 24.8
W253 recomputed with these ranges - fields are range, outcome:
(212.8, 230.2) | 25.7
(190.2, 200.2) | 26.6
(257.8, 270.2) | 26.7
